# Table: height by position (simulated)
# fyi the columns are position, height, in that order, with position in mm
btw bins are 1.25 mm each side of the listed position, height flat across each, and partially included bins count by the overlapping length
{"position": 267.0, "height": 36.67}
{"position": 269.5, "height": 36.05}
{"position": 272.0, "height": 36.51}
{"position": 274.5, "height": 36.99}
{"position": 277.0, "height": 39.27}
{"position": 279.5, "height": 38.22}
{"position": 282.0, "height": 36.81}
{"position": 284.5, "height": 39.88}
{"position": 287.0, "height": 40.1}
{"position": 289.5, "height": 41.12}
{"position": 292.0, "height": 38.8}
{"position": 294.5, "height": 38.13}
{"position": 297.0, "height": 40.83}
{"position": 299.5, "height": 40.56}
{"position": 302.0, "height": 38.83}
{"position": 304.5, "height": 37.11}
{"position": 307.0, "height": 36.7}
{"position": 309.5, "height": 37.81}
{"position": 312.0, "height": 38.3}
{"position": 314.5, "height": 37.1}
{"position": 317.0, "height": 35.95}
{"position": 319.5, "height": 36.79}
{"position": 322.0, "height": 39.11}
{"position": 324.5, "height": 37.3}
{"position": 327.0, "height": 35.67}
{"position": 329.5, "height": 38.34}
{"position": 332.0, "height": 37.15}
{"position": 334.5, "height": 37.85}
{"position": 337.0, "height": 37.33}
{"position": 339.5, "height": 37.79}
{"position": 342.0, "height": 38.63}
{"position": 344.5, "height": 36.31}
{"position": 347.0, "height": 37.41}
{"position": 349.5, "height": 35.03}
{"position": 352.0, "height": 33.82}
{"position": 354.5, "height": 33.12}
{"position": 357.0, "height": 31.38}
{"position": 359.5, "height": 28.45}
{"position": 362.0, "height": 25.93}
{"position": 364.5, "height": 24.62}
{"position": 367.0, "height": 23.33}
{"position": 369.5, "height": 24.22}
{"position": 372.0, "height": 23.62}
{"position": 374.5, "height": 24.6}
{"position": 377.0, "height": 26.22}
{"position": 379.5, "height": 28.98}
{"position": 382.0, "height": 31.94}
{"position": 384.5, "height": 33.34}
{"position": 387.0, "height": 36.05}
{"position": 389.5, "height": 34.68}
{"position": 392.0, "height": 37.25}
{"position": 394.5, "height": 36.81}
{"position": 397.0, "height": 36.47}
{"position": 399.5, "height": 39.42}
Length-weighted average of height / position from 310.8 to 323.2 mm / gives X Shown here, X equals 37.4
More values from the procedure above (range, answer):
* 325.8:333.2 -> 37.1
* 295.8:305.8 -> 39.3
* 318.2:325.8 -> 37.7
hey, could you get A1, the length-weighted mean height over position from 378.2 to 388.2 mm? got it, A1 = 32.5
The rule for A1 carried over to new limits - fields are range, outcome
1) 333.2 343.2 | 37.9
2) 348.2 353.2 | 34.5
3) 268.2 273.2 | 36.3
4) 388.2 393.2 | 36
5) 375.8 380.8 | 27.7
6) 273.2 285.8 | 38.2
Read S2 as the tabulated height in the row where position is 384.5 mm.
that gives 33.34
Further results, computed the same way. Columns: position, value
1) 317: 35.95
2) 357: 31.38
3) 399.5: 39.42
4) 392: 37.25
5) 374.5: 24.6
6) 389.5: 34.68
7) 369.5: 24.22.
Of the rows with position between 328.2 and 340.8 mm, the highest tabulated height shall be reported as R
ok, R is 38.34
